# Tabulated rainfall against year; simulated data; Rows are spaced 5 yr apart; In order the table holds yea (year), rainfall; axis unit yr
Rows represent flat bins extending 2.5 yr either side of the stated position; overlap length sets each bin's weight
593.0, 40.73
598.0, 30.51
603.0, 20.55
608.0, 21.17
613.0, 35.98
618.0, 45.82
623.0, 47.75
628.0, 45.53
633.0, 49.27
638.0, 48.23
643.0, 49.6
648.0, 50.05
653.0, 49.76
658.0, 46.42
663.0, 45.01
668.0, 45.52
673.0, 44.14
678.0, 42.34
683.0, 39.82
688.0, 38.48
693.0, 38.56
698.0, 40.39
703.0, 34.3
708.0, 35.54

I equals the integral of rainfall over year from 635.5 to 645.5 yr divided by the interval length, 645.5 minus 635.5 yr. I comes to 48.9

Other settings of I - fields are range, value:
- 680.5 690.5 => 39.1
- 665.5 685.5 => 43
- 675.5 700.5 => 39.9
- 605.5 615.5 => 28.6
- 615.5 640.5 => 47.3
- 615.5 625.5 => 46.8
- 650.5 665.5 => 47.1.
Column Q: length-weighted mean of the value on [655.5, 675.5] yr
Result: 45.3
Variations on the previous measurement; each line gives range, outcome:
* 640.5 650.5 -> 49.8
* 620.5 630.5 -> 46.6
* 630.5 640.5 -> 48.8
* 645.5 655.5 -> 49.9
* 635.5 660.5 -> 48.8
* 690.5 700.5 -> 39.5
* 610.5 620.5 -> 40.9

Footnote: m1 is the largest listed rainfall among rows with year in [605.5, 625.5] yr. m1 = 47.75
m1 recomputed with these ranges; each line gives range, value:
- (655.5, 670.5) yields 46.42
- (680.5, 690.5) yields 39.82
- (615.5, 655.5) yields 50.05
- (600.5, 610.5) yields 21.17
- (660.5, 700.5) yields 45.52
